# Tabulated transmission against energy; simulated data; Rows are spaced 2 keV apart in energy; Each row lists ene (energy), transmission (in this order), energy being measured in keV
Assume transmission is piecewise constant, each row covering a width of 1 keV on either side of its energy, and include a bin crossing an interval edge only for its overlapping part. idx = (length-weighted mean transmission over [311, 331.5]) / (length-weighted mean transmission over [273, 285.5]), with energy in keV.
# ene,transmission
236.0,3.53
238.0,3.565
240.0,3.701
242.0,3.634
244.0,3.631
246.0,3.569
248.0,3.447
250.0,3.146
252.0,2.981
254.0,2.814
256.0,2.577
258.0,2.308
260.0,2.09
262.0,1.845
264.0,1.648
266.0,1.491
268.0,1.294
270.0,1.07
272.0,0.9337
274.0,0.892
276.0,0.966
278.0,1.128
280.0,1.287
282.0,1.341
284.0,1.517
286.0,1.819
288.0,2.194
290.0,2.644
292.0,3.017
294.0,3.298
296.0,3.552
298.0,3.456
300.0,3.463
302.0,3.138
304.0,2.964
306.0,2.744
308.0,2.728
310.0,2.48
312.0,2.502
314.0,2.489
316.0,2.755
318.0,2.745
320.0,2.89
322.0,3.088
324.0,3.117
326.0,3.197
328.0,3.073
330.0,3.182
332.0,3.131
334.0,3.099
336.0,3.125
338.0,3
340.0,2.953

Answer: 2.4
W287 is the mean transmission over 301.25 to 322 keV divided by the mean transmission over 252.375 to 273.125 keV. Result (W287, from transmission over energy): 1.50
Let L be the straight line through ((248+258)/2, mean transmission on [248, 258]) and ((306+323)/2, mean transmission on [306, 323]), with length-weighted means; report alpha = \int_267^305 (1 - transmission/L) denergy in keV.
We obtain 9.2 keV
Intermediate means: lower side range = 2.88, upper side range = 2.71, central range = 2.1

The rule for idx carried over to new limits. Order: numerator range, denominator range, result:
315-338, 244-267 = 1.17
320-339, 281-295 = 1.37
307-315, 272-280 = 2.49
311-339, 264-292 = 1.98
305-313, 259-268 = 1.52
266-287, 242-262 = 0.42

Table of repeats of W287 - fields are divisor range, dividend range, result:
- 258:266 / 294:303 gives 1.81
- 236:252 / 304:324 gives 0.79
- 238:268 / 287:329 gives 1.06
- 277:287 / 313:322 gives 1.95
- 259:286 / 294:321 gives 2.15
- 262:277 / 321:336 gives 2.54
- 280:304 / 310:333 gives 1.10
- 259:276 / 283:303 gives 2.03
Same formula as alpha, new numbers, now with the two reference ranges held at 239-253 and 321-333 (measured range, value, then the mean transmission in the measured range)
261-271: 5.6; 1.47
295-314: 1.4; 2.98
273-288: 8.9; 1.34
